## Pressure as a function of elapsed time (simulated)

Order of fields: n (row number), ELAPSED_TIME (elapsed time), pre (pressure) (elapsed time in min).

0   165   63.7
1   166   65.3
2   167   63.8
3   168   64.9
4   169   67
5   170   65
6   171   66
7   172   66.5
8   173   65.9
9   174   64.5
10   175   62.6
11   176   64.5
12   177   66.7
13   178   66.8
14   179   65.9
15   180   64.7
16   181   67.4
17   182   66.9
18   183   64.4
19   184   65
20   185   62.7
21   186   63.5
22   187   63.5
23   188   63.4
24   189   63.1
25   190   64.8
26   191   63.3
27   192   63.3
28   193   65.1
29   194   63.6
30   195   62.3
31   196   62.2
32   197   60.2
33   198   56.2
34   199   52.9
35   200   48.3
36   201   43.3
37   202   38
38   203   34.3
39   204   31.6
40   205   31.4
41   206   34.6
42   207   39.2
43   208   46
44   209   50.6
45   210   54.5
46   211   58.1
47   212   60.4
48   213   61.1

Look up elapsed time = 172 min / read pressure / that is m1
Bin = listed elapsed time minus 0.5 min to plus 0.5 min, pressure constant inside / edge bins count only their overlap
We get 66.5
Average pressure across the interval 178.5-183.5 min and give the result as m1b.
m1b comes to 65.9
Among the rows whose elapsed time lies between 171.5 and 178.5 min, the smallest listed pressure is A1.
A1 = 62.6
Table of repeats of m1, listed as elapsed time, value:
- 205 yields 31.4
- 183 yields 64.4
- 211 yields 58.1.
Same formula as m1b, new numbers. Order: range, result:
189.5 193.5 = 64.1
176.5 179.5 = 66.5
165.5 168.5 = 64.7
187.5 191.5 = 63.6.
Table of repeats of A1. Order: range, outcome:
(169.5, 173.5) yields 65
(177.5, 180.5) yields 64.7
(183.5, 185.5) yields 62.7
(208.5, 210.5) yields 50.6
